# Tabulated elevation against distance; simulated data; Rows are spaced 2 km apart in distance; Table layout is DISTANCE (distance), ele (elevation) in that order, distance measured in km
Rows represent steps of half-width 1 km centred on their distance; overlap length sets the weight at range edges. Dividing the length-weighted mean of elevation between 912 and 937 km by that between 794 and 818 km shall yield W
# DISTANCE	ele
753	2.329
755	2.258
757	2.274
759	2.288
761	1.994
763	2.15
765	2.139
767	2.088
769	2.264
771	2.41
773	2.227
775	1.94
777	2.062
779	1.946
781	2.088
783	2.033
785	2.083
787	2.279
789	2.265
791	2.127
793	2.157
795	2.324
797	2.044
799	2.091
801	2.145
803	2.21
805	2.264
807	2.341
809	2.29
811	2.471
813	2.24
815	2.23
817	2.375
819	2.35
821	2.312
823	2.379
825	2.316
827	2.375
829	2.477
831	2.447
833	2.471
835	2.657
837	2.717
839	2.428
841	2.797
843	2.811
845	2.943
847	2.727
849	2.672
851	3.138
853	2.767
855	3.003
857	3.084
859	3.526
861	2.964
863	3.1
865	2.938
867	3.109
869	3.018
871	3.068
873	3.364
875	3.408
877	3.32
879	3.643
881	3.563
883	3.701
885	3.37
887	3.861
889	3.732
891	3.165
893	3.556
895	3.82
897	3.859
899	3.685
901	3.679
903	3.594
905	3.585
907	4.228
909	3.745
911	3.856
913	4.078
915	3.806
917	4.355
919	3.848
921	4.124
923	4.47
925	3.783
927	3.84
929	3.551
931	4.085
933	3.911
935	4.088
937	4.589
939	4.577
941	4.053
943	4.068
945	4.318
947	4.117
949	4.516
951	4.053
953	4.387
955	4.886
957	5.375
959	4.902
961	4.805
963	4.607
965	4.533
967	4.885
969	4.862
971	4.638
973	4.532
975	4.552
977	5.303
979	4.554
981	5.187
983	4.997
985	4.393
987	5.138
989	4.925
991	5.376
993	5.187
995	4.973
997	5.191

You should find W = 1.78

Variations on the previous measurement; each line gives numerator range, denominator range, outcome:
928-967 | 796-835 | 1.90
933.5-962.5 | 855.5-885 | 1.37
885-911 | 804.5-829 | 1.58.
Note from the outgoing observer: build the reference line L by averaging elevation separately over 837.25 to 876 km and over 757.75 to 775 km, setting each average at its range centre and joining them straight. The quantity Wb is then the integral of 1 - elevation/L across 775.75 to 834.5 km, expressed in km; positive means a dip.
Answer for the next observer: 6.4 km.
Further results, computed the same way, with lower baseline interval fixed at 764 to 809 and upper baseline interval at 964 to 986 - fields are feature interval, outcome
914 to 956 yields 0.5 km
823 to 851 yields 2.4 km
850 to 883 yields 0.7 km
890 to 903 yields 0.2 km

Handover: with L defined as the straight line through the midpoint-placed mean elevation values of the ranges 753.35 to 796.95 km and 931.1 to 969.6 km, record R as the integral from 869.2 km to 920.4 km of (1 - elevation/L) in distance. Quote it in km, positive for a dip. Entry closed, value 1.14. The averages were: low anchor 2.16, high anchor 4.49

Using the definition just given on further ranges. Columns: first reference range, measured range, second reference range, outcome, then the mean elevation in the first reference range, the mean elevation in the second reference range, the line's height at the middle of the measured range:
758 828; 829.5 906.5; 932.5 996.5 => 2.4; 2.21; 4.68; 3.29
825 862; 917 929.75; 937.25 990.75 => 0.1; 2.77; 4.67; 4.03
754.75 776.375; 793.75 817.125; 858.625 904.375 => 3.3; 2.18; 3.44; 2.61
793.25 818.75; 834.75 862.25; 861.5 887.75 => 0.4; 2.25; 3.33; 2.92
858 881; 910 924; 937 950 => -0.6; 3.24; 4.3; 3.92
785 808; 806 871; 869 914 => 3.5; 2.2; 3.62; 2.83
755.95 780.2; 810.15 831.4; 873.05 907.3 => 3.2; 2.15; 3.61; 2.78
